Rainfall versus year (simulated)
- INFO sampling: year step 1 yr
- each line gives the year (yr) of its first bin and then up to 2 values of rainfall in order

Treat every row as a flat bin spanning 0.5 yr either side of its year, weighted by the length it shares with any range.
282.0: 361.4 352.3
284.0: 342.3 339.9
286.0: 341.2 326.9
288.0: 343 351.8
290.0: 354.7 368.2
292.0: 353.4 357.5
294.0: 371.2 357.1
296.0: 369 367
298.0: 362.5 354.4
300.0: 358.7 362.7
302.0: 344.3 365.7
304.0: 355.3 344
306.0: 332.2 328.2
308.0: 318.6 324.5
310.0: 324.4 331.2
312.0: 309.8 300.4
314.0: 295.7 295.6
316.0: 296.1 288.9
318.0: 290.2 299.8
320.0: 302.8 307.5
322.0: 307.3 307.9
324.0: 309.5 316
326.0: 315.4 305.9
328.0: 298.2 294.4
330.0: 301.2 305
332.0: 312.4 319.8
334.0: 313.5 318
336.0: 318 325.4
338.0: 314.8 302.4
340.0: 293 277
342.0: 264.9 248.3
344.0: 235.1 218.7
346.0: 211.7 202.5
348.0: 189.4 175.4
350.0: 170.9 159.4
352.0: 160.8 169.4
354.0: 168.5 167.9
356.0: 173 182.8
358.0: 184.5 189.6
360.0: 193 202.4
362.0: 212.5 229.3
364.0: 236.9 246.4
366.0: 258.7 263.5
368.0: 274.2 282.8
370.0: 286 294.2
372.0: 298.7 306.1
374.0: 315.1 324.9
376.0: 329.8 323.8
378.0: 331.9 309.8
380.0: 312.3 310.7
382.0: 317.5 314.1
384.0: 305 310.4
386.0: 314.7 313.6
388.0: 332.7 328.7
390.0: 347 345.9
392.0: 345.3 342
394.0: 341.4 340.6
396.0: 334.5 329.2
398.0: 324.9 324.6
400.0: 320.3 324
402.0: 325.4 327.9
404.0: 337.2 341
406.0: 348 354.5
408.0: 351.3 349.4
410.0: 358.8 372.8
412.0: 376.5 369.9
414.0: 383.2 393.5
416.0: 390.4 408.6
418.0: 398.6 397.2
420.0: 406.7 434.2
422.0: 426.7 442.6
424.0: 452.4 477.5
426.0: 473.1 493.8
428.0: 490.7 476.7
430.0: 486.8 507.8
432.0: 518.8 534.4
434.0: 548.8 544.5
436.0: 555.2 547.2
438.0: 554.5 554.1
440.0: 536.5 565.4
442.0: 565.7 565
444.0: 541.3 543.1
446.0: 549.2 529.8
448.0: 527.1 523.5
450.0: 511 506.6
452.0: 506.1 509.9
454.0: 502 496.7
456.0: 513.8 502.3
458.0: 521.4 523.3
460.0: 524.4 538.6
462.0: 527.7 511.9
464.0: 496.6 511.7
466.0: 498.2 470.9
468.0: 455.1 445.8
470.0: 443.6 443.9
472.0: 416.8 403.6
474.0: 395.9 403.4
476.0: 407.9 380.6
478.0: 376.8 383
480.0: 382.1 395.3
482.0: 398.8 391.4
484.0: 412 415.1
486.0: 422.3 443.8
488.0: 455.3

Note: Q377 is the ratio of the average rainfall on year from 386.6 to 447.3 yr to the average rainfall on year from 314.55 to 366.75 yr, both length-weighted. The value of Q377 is 1.66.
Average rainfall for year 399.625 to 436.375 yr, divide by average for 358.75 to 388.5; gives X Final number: 1.5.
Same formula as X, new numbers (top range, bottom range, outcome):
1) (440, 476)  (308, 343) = 1.64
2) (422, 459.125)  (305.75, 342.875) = 1.69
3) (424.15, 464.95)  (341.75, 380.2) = 2.19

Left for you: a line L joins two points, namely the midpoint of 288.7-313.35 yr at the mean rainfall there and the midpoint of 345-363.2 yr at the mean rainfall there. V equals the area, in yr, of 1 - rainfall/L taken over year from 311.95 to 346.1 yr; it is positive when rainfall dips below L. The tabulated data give -4.7 yr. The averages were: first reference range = 347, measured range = 296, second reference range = 186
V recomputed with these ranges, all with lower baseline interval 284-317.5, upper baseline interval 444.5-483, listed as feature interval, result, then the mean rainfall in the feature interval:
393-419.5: 4.42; 355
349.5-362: 6.70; 178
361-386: 6.82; 290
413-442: -2.28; 478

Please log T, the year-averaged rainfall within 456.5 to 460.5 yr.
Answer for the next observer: 518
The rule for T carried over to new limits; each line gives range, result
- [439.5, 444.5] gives 555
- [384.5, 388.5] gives 318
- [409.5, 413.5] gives 370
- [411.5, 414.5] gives 377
